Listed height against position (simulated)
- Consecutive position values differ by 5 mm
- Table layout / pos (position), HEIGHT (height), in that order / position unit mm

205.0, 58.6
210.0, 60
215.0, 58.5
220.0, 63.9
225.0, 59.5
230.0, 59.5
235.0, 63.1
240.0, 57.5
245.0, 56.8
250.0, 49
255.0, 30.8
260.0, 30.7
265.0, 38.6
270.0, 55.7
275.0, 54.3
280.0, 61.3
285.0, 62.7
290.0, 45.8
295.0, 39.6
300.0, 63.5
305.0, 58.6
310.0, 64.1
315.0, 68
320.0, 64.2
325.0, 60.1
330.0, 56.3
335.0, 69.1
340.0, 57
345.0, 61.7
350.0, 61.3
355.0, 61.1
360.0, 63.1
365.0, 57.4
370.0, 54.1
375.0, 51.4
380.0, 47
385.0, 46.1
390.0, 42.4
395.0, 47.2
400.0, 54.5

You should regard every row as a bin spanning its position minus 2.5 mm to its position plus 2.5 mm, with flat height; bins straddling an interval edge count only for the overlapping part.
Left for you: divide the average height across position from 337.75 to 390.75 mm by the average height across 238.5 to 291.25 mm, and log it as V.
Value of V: 1.12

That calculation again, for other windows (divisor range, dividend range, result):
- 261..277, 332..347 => 1.31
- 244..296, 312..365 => 1.30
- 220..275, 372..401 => 0.94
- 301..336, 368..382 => 0.81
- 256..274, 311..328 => 1.53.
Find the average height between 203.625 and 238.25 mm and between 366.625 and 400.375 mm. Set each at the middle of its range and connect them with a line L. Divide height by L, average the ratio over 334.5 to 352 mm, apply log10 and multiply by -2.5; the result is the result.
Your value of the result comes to -0.19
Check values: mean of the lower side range 60.4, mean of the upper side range 48.8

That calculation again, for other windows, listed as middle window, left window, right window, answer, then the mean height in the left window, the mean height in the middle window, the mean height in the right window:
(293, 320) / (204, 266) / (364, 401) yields -0.16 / 53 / 59.6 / 49.5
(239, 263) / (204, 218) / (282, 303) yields 0.27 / 59.3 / 44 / 53.2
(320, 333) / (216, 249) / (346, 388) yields -0.06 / 59.5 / 59.8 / 55.3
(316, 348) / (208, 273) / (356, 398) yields -0.19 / 52.5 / 61.7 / 51.5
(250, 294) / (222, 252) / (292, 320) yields 0.23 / 57.8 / 47.3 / 59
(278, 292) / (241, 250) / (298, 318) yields 0.06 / 54.8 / 56.8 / 63.6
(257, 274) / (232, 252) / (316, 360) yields 0.34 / 56.9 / 42.5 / 61.7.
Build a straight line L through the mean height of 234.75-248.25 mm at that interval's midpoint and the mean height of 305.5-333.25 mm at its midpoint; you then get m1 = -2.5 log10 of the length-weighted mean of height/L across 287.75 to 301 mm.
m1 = 0.257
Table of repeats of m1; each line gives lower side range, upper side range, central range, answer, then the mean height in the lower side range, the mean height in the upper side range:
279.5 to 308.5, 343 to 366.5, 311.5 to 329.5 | -0.10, 55.1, 61.1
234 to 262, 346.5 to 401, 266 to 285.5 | -0.16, 47.5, 53.4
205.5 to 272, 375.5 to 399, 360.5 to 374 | -0.18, 52.7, 46.7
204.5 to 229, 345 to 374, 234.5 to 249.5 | 0.05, 60.2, 59.2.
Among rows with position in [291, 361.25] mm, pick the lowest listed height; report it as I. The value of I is 39.6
